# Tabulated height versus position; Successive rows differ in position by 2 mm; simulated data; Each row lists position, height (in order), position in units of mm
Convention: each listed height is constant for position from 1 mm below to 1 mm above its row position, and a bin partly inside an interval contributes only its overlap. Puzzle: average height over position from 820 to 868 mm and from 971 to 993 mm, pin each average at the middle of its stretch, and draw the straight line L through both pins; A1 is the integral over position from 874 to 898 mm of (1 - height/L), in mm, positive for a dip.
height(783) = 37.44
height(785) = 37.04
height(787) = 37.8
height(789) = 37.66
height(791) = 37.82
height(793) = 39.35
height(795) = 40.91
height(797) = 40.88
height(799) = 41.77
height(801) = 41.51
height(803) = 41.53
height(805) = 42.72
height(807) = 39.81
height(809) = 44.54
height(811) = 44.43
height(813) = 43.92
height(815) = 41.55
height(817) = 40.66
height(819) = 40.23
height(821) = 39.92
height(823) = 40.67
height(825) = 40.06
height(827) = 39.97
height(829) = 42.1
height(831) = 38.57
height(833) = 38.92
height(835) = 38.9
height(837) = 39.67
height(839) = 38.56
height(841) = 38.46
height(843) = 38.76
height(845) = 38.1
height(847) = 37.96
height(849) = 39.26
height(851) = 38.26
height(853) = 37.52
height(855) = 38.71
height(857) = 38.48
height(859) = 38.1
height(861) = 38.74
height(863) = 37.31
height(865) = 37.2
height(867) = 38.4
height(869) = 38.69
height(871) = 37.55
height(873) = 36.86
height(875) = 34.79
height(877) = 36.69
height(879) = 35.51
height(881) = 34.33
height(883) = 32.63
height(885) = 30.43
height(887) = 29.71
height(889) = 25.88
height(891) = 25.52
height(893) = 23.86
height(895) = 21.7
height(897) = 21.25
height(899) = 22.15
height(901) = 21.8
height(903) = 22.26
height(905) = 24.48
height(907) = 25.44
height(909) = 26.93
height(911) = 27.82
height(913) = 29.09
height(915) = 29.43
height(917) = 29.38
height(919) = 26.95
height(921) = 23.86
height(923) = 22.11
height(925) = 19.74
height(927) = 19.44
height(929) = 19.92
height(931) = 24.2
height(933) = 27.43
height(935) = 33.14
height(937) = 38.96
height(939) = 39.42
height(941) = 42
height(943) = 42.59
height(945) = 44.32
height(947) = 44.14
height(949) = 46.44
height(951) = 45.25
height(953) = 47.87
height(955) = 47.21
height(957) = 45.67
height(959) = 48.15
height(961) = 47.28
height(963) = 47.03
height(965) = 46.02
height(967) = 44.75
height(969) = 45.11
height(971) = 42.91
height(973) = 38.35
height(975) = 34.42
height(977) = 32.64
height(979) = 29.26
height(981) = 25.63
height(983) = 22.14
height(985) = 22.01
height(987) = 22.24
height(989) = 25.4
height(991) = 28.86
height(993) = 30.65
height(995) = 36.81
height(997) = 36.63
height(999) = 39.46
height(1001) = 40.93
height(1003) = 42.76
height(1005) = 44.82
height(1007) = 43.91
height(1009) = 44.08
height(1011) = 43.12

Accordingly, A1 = 4.4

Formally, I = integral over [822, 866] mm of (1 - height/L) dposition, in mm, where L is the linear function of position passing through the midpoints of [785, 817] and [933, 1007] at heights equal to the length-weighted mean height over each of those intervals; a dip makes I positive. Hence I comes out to 1.6 mm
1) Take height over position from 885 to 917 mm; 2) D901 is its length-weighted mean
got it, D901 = 25.5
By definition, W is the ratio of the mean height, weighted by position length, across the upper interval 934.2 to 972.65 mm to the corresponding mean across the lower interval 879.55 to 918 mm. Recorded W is 1.65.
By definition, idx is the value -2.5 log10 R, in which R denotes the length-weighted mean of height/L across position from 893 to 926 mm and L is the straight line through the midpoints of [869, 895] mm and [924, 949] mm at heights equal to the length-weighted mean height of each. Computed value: 0.307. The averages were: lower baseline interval 31.8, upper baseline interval 33.5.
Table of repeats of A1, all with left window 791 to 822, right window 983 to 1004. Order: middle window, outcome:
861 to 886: 1.40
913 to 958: 0.53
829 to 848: 0.49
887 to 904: 6.23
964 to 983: -2.14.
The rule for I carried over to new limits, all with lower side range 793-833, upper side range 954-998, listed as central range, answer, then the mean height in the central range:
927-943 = 2.35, 32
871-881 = 0.86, 36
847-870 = 0.95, 38.2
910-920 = 2.52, 28.5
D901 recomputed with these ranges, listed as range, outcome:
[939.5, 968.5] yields 45.5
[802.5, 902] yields 36.4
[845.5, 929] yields 30.6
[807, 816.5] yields 43.1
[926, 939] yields 28.1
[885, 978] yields 33.3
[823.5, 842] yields 39.5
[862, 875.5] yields 37.3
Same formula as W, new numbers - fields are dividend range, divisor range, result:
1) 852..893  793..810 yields 0.84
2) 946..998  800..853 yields 0.94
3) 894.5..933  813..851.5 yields 0.61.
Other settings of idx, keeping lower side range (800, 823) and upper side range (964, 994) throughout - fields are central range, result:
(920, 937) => 0.39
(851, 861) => 0.03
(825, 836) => 0.03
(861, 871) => 0.03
